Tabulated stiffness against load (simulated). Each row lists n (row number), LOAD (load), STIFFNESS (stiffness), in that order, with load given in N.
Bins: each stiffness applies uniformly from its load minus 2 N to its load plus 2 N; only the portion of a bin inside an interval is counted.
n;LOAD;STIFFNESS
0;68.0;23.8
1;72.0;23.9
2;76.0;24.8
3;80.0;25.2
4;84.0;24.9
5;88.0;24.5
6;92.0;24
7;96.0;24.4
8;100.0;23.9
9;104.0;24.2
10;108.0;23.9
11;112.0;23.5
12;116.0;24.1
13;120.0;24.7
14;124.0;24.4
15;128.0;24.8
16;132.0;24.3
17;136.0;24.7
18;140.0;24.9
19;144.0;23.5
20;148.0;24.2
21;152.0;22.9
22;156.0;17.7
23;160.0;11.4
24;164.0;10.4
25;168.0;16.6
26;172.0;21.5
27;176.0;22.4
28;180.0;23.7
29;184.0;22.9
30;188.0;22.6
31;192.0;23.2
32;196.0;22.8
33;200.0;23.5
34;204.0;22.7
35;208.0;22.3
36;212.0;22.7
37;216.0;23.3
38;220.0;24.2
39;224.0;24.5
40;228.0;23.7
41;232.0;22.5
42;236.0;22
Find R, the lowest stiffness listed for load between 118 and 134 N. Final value 24.3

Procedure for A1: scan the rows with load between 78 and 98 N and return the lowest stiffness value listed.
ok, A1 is 24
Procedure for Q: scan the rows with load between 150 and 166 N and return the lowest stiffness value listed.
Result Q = 10.4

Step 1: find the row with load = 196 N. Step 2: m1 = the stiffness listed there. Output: 22.8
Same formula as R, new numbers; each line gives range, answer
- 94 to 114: 23.5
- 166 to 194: 16.6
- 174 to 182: 22.4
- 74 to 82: 24.8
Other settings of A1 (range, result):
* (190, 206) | 22.7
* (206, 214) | 22.3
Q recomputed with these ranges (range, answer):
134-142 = 24.7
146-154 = 22.9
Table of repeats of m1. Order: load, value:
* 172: 21.5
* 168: 16.6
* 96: 24.4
